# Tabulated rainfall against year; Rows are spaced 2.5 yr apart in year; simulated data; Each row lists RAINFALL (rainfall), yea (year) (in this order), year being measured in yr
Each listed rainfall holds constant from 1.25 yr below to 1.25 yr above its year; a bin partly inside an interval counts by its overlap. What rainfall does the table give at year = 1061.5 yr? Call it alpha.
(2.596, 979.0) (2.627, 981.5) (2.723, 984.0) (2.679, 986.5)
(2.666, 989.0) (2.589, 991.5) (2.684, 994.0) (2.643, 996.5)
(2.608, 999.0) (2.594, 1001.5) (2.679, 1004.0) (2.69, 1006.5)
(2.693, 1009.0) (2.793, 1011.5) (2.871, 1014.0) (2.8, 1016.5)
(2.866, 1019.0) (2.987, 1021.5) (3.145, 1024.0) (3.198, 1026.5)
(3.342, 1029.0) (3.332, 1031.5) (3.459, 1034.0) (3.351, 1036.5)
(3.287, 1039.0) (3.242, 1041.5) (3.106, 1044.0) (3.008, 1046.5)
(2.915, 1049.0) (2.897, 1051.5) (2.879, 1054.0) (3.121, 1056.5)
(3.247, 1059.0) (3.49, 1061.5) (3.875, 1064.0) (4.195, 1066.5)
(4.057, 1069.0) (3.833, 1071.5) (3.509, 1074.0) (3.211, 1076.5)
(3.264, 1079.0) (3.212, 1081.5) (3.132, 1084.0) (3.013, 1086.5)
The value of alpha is 3.49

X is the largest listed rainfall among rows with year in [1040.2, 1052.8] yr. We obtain 3.242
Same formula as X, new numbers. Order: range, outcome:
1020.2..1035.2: 3.459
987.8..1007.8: 2.69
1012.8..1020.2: 2.871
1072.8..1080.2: 3.509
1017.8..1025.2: 3.145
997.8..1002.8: 2.608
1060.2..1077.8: 4.195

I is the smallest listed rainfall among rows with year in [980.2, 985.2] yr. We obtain 2.627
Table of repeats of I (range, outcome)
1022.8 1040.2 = 3.145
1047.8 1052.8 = 2.897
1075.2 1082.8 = 3.211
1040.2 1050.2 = 2.915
